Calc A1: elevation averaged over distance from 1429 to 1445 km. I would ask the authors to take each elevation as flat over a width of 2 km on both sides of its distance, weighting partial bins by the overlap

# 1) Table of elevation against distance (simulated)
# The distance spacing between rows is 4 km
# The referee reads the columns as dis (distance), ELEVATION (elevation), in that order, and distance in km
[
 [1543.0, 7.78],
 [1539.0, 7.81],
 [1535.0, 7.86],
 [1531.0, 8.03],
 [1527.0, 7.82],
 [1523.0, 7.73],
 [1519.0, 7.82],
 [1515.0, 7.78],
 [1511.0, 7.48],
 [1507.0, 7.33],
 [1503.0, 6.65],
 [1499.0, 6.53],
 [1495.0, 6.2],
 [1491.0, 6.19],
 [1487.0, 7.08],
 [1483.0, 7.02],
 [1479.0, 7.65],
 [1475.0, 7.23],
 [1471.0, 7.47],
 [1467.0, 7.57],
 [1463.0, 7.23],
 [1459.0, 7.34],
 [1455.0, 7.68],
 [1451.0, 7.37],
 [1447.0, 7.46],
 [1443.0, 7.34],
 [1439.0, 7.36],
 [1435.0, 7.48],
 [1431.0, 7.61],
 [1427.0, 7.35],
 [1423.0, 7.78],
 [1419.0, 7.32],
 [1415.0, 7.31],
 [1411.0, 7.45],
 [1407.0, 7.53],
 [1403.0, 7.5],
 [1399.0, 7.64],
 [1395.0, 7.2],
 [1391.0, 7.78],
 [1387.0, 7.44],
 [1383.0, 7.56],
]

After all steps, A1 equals 7.45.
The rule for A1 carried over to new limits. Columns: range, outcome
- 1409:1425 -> 7.46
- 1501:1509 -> 6.99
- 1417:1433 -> 7.51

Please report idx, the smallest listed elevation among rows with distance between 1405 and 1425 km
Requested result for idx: 7.31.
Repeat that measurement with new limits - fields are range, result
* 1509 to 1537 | 7.48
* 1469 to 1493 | 6.19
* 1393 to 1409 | 7.2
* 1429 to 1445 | 7.34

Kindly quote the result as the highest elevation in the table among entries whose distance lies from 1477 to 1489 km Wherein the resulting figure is 7.65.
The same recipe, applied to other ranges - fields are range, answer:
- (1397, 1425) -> 7.78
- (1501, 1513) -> 7.48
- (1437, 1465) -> 7.68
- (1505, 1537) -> 8.03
